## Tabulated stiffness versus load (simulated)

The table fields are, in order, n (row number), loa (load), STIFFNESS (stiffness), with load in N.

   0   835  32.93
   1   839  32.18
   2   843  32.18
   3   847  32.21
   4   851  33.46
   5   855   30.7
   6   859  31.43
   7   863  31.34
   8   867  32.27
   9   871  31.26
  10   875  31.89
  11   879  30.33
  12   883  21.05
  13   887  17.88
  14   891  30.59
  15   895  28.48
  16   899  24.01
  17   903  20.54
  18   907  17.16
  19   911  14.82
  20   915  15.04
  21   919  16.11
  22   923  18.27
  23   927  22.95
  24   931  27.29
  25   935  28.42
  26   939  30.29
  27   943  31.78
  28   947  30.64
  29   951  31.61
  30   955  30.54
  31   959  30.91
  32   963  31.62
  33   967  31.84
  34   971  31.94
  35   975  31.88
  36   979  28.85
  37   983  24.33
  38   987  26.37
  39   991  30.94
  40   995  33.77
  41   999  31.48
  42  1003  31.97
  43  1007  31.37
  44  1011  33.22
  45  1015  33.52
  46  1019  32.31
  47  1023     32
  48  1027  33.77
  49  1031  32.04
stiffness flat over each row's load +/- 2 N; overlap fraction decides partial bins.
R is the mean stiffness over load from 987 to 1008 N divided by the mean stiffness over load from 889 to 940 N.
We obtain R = 1.4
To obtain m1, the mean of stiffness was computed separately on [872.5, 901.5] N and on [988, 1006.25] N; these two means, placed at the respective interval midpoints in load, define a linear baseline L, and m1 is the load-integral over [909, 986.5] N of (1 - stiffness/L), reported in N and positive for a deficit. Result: 6.9 N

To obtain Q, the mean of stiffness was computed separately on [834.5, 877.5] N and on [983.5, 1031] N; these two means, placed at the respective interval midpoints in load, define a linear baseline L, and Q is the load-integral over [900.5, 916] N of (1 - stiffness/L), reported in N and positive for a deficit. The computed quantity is 7.1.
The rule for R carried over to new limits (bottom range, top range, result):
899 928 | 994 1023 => 1.79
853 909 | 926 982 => 1.11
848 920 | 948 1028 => 1.21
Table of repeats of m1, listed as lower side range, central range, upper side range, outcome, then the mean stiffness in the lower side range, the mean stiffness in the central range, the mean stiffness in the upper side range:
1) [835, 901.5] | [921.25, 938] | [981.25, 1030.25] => 3.11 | 29.5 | 24.7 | 31.3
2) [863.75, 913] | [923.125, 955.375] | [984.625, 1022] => -0.48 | 25.2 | 28.5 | 31.6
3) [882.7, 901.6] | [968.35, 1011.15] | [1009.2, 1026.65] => 0.75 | 24.6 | 30.5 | 32.9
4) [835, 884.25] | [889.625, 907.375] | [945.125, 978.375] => 3.75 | 31.1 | 24.6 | 31.3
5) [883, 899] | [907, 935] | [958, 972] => 8.21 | 24.9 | 19.6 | 31.6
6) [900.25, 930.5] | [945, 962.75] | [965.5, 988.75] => -4.14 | 18.5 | 31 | 29.2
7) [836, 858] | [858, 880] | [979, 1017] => 0.32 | 32.1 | 31.5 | 30.7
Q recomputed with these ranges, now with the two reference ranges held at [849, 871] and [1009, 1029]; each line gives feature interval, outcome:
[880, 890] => 3.2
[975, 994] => 2.5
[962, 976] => 0.3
